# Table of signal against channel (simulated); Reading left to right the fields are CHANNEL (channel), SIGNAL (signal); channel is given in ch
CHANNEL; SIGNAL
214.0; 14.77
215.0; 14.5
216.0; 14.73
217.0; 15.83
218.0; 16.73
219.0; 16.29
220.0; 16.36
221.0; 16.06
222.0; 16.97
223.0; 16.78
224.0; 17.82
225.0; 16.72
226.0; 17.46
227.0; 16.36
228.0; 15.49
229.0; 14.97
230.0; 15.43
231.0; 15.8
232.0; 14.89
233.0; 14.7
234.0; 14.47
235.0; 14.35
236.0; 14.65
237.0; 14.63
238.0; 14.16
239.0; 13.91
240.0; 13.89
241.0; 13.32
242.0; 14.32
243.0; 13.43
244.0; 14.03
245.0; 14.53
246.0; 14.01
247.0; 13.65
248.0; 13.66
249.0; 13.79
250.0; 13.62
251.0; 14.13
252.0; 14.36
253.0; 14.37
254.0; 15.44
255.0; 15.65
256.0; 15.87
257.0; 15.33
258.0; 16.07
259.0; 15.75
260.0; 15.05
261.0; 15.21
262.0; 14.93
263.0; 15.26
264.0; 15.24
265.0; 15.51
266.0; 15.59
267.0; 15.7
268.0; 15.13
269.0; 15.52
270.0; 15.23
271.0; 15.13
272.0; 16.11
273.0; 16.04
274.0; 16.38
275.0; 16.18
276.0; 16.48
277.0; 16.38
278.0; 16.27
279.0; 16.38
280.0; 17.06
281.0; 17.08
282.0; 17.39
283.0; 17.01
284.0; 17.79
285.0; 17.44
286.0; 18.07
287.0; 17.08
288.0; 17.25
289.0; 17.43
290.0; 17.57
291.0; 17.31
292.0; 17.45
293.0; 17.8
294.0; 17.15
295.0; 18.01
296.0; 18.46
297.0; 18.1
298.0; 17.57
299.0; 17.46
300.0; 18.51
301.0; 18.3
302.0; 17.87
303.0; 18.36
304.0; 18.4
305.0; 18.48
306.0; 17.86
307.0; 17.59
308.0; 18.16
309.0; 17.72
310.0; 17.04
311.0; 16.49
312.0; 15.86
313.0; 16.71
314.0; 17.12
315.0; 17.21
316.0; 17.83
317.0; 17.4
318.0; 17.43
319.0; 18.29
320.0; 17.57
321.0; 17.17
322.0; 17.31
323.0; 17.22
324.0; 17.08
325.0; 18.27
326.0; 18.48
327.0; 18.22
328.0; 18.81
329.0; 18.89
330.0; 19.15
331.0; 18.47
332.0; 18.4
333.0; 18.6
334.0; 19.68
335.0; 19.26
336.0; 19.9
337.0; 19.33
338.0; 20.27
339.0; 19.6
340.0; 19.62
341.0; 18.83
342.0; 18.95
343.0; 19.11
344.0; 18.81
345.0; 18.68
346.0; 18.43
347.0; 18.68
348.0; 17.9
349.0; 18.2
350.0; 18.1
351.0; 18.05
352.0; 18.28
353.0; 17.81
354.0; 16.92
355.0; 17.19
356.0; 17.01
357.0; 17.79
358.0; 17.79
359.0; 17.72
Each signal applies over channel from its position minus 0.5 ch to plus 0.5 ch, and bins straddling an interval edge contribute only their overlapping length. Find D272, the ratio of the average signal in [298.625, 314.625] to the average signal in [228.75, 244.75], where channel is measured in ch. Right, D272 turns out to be 1.22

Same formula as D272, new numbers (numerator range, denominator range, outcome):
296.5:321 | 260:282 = 1.11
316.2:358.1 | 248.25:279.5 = 1.19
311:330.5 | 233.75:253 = 1.26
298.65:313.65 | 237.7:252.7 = 1.27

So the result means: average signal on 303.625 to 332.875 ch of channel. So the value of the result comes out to 17.8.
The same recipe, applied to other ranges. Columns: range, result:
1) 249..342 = 17.1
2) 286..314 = 17.6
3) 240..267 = 14.7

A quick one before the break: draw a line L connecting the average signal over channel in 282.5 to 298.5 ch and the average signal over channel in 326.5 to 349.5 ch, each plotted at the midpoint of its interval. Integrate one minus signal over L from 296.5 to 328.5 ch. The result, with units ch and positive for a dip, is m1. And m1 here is 0.9 ch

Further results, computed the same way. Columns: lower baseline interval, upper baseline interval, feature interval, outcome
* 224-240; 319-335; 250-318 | 0.9 ch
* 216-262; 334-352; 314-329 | 0.3 ch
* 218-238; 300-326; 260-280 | 1.1 ch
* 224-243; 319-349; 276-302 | -0.7 ch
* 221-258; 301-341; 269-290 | -0.2 ch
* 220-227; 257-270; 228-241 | 1.5 ch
